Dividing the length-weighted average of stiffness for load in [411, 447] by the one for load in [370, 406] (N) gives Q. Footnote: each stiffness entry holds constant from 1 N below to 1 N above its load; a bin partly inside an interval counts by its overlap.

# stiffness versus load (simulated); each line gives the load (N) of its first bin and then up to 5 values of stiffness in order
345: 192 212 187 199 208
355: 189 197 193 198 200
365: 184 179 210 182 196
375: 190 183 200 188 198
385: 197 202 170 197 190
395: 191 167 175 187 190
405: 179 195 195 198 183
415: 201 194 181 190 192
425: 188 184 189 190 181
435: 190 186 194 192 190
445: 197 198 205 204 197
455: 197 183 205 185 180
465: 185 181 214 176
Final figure 1.01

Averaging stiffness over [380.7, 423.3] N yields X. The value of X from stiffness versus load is 189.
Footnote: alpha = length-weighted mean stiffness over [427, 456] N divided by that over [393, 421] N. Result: 1.03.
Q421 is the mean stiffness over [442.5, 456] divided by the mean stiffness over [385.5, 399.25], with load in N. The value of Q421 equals 1.1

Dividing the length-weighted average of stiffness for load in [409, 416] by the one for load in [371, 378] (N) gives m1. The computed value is 1.03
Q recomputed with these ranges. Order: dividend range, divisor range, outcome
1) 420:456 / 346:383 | 0.99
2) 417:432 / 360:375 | 0.98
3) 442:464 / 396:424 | 1.04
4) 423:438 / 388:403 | 1.02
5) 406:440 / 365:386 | 0.99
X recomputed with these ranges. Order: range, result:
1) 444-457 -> 198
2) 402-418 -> 192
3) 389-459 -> 190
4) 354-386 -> 193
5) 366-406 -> 189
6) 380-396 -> 192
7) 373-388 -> 194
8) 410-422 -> 191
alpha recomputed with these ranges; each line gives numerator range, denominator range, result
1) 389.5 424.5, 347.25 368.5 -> 0.97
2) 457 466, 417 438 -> 1.00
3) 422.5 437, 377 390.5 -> 0.98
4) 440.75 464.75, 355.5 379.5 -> 1.01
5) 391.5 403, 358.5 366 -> 0.95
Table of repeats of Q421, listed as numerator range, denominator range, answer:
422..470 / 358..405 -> 1.01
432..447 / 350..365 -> 0.97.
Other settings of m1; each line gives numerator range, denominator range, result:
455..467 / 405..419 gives 0.98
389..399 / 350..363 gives 0.93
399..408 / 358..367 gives 0.97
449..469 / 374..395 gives 1.01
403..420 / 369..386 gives 0.99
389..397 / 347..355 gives 0.94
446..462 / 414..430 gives 1.04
